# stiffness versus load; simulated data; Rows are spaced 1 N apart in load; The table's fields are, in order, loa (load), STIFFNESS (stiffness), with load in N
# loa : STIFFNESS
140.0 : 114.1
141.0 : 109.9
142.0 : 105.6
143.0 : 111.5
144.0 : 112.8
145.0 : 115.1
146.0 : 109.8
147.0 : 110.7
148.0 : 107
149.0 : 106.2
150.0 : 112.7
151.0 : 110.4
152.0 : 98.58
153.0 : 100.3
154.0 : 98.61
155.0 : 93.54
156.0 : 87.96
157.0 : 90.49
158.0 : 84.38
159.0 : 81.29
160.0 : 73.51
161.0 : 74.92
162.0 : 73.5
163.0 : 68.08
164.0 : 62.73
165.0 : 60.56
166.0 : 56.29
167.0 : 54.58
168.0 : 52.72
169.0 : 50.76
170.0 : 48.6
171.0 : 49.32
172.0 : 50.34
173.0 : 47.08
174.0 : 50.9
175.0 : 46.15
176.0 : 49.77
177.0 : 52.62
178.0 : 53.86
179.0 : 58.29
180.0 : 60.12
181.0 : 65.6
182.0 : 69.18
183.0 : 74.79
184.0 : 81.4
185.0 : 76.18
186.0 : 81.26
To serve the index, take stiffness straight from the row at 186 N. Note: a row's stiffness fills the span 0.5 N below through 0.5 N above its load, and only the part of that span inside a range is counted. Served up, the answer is 81.26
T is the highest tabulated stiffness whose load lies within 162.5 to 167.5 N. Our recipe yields 68.08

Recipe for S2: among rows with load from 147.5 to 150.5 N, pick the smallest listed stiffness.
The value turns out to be 106.2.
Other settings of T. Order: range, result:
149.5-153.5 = 112.7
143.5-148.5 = 115.1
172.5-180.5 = 60.12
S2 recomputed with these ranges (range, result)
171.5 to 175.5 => 46.15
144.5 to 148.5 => 107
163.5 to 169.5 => 50.76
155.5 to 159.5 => 81.29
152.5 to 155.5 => 93.54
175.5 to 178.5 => 49.77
